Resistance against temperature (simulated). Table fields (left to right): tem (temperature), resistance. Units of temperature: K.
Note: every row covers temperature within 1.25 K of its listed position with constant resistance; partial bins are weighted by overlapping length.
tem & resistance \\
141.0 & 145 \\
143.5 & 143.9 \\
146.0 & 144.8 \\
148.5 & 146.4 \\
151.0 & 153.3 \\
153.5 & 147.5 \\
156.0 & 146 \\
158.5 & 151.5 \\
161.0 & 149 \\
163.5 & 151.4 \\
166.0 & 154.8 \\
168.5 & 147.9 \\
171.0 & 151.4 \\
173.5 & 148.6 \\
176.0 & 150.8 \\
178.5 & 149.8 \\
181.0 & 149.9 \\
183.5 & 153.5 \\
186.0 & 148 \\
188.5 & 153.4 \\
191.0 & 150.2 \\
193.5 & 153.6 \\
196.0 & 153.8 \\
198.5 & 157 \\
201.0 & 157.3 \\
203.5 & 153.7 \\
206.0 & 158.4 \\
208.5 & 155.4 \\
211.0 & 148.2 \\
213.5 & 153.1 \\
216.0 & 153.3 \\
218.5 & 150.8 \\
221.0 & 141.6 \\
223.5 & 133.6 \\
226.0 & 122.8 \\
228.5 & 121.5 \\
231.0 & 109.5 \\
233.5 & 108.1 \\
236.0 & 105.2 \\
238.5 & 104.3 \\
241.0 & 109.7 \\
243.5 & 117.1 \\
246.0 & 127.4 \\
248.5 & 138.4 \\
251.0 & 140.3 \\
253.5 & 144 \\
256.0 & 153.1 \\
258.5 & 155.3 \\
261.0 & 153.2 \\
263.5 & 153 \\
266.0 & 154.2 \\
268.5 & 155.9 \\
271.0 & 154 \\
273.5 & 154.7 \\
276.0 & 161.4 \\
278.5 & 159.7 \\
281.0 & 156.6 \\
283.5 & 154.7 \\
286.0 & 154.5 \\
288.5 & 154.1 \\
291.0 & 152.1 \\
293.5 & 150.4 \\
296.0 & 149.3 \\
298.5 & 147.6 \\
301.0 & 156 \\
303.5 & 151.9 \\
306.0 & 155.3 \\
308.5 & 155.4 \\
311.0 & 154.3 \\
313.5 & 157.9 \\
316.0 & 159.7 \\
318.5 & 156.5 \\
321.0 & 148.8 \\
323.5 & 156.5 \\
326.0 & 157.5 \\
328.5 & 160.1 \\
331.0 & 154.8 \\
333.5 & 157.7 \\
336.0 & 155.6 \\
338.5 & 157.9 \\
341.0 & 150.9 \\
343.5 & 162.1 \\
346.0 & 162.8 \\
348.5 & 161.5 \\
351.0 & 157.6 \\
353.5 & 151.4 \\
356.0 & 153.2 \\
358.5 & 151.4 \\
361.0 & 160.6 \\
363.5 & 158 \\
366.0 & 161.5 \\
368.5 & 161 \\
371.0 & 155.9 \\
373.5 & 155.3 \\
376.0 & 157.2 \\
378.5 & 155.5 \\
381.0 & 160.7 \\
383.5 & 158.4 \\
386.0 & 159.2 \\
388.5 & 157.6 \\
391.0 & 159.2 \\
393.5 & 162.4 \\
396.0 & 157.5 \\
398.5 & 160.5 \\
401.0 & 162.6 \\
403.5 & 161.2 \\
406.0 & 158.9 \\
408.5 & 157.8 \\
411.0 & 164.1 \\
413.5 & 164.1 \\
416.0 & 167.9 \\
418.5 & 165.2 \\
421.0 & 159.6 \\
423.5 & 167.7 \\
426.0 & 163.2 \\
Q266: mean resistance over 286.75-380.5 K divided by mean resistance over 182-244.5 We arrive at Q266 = 1.12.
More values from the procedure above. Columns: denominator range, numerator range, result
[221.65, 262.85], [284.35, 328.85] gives 1.20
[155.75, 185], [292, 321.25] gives 1.02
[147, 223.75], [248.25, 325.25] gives 1.02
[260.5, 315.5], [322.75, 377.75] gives 1.02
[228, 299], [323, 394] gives 1.11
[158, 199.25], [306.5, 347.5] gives 1.04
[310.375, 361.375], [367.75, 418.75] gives 1.02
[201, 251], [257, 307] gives 1.16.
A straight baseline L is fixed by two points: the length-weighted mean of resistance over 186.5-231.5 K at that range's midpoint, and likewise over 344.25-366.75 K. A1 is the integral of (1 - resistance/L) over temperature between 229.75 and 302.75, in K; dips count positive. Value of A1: 4.07 K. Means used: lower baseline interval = 147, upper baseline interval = 158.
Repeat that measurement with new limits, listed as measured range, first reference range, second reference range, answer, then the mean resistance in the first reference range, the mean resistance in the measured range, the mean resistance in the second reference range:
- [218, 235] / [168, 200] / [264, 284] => 3.1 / 152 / 125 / 156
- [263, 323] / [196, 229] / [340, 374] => -0.6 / 148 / 155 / 157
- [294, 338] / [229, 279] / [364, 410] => -2.2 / 137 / 155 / 159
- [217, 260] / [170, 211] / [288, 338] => 6.9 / 153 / 129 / 155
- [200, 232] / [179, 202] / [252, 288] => 2.1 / 153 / 143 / 154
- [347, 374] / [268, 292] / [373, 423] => 0.3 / 156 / 157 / 160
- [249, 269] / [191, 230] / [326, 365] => 0.1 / 147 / 150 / 157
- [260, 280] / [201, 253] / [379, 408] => -2.2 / 133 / 156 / 160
